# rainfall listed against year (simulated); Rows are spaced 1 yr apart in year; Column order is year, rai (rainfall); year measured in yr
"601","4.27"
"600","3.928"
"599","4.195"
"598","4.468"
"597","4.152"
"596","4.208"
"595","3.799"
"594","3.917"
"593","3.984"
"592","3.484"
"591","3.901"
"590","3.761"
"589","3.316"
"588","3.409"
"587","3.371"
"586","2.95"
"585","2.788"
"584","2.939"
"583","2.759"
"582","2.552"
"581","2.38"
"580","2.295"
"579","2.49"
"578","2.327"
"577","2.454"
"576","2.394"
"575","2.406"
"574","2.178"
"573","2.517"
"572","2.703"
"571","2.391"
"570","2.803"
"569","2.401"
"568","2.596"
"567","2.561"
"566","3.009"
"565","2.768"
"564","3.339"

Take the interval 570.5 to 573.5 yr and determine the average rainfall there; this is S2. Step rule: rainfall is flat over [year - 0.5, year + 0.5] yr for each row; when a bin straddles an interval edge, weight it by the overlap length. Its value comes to 2.54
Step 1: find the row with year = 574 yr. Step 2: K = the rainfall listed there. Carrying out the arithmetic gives 2.178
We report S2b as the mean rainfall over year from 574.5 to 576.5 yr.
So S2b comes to 2.4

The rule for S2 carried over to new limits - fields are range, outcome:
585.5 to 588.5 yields 3.24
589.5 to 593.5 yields 3.78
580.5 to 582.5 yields 2.47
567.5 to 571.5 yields 2.55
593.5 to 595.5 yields 3.86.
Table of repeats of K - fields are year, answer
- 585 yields 2.788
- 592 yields 3.484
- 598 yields 4.468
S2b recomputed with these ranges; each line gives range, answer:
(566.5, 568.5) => 2.58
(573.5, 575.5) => 2.29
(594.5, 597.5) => 4.05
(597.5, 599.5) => 4.33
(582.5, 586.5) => 2.86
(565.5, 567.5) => 2.79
